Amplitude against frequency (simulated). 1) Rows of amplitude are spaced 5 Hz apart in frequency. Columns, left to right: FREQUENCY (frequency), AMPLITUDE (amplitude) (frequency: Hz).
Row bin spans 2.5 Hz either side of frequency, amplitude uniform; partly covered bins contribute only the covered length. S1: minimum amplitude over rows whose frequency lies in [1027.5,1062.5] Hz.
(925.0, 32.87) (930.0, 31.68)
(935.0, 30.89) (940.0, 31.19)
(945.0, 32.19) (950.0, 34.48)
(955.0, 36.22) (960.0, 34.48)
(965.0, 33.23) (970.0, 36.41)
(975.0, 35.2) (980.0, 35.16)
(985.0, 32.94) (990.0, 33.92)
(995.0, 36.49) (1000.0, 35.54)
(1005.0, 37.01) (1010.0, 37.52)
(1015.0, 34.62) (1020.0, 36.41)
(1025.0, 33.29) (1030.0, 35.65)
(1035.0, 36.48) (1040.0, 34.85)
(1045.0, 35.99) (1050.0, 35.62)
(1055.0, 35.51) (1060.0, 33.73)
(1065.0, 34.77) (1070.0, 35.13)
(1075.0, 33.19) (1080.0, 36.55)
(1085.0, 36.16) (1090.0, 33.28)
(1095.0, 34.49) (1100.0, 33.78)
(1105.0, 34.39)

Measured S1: 33.73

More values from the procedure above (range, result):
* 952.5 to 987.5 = 32.94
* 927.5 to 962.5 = 30.89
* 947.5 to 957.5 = 34.48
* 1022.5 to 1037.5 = 33.29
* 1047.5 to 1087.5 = 33.19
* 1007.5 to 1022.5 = 34.62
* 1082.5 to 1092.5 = 33.28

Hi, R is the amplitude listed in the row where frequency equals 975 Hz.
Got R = 35.2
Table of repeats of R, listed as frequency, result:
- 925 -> 32.87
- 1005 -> 37.01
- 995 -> 36.49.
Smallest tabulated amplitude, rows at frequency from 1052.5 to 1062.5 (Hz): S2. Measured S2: 33.73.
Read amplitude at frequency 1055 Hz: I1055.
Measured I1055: 35.51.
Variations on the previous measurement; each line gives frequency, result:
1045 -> 35.99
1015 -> 34.62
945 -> 32.19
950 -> 34.48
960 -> 34.48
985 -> 32.94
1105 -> 34.39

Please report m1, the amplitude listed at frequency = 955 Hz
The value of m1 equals 36.22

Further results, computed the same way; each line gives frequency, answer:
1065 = 34.77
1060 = 33.73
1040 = 34.85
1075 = 33.19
